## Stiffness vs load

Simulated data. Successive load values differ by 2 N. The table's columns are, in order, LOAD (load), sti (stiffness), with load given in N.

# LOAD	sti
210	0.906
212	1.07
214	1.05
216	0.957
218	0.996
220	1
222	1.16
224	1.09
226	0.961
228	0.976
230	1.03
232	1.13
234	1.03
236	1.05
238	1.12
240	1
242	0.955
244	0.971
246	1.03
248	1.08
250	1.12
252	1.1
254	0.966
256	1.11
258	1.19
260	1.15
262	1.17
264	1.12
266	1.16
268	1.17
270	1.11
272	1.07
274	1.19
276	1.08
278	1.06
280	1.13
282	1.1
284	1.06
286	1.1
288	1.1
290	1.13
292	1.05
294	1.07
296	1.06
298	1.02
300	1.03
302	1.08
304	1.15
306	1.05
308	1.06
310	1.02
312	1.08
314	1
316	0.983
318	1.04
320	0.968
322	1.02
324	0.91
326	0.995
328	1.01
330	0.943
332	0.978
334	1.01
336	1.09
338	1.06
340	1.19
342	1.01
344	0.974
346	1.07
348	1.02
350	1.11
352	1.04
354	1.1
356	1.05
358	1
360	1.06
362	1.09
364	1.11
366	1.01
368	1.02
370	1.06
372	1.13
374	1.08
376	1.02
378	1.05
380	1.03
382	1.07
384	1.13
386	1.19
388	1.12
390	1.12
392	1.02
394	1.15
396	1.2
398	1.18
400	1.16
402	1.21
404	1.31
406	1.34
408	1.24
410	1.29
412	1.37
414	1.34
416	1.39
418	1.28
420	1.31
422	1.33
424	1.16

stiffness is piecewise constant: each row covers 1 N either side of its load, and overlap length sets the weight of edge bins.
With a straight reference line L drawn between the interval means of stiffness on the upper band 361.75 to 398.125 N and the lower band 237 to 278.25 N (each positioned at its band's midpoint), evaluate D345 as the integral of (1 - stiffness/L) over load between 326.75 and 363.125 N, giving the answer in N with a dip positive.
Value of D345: 1.6 N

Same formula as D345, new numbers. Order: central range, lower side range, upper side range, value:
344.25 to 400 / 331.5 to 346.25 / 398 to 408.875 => 3.25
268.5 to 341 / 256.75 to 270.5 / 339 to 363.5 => 3.52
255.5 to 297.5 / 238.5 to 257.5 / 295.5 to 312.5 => -2.41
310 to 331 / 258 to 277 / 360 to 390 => 2.15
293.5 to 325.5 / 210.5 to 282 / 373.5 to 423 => 2.61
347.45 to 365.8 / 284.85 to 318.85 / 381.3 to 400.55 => 0.71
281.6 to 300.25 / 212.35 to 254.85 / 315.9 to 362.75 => -0.70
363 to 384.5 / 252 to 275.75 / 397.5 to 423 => 3.21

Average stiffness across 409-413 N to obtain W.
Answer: 1.33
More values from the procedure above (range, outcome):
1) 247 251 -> 1.1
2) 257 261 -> 1.17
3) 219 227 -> 1.05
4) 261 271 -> 1.15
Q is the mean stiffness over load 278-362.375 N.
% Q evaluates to 1.05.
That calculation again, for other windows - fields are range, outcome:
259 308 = 1.1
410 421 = 1.33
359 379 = 1.06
